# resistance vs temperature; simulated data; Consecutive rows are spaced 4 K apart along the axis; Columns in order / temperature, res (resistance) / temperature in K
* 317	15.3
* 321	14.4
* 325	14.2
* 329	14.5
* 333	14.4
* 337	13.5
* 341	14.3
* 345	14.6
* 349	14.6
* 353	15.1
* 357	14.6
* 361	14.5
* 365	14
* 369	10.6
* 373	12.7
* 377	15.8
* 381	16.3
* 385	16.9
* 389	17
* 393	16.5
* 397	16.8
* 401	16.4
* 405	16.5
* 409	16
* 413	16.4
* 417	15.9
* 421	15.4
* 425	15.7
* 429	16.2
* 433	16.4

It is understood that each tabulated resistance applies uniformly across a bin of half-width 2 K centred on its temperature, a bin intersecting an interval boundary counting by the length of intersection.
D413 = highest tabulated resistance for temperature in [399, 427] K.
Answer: 16.5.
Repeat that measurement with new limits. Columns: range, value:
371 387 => 16.9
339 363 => 15.1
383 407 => 17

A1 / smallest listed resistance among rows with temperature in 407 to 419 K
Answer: 15.9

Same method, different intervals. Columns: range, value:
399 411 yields 16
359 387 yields 10.6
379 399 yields 16.3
